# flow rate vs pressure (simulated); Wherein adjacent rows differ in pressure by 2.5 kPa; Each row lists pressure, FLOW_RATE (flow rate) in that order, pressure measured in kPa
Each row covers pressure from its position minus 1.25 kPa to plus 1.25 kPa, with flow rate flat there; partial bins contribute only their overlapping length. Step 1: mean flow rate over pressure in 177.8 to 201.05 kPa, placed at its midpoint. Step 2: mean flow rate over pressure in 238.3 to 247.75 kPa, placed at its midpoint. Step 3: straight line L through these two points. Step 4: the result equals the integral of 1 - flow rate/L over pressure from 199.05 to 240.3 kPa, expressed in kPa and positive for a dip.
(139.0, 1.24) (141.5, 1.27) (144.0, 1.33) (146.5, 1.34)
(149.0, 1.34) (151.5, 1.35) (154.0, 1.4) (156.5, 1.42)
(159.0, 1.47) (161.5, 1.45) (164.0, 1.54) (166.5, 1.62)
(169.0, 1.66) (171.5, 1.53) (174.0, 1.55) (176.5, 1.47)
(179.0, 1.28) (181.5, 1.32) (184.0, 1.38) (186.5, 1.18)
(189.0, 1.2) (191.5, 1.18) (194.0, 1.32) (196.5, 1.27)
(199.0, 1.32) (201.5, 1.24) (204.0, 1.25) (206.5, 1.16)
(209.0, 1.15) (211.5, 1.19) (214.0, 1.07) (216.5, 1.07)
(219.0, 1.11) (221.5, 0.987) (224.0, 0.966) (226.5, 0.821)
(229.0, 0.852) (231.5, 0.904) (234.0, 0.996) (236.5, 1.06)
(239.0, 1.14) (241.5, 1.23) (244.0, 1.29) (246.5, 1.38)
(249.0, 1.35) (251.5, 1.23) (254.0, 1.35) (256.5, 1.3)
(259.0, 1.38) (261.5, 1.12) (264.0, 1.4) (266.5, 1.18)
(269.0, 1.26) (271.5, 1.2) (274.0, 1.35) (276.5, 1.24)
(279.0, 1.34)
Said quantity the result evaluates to 6.5 kPa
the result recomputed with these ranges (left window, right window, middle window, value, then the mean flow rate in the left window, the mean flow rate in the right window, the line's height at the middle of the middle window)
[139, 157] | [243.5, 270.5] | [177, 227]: 5.1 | 1.34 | 1.29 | 1.32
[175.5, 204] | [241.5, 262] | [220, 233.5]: 4.0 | 1.28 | 1.3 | 1.29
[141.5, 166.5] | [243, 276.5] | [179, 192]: 1.1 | 1.41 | 1.29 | 1.37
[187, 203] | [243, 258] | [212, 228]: 3.4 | 1.25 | 1.32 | 1.28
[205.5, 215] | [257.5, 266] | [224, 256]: 2.6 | 1.14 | 1.29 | 1.23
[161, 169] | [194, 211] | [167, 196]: 1.0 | 1.56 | 1.24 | 1.42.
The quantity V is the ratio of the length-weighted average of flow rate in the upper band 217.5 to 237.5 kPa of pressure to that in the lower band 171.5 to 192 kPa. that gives 0.72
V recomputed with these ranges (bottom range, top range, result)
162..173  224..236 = 0.58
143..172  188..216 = 0.83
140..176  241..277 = 0.89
